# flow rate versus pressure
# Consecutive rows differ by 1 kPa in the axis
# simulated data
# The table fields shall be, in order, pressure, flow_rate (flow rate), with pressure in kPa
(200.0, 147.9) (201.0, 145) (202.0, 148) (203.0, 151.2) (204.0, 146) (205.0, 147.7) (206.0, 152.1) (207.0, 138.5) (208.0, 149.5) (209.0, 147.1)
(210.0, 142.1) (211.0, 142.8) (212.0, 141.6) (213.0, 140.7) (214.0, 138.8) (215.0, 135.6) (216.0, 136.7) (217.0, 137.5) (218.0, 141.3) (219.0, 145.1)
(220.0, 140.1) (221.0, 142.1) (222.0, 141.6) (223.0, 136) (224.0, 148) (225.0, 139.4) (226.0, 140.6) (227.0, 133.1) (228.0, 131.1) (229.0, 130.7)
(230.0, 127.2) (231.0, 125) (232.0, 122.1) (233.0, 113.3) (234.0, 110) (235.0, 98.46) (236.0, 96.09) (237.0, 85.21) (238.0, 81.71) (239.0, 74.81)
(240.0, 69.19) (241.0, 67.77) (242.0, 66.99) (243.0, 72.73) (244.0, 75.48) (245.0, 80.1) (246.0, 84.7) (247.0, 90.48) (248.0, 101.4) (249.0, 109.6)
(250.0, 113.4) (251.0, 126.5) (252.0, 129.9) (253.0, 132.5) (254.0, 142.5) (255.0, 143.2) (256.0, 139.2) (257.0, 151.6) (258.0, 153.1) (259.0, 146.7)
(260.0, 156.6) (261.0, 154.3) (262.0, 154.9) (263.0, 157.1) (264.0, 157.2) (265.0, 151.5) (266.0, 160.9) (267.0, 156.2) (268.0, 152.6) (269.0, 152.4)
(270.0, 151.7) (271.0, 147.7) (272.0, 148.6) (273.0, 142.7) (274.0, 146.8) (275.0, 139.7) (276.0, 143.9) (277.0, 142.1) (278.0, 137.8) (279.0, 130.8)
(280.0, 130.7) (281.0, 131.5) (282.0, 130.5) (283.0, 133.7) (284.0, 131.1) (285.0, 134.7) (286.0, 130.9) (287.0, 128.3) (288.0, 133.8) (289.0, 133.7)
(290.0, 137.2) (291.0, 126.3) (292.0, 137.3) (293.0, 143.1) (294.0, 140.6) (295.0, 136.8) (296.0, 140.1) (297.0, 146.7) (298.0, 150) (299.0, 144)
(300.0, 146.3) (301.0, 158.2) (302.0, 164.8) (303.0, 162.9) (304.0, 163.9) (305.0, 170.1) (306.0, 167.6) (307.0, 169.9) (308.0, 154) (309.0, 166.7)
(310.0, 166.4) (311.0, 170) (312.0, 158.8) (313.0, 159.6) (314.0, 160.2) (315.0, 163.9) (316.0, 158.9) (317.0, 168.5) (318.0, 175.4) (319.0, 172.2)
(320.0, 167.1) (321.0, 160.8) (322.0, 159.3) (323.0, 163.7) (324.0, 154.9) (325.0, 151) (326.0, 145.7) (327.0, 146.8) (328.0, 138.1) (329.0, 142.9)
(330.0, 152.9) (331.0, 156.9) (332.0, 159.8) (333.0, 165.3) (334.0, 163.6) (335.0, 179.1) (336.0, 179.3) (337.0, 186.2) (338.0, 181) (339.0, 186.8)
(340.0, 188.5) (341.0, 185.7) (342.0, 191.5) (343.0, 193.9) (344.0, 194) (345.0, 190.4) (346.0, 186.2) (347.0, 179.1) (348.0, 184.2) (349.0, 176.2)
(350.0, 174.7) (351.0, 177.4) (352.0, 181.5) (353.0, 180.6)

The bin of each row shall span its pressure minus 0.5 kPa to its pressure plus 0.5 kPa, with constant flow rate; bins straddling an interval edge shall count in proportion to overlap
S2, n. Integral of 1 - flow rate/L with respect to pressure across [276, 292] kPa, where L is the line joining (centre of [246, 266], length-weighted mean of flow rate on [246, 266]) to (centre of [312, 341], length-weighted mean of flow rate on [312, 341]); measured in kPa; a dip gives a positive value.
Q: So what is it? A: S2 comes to 1.5 kPa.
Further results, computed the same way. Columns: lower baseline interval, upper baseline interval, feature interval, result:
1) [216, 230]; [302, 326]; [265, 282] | 0.9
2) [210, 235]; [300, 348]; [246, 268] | 1.1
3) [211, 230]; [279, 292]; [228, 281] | 4.0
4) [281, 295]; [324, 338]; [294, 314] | -1.9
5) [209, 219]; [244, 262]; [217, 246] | 4.9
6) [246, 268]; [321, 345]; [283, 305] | 1.5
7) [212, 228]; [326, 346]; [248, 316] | 4.8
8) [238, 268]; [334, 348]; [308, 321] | 0.1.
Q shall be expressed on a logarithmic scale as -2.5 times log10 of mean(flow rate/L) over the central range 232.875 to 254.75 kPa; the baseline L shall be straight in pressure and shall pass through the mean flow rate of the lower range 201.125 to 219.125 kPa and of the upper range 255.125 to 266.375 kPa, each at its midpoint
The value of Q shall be 0.474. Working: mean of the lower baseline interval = 143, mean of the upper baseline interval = 153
